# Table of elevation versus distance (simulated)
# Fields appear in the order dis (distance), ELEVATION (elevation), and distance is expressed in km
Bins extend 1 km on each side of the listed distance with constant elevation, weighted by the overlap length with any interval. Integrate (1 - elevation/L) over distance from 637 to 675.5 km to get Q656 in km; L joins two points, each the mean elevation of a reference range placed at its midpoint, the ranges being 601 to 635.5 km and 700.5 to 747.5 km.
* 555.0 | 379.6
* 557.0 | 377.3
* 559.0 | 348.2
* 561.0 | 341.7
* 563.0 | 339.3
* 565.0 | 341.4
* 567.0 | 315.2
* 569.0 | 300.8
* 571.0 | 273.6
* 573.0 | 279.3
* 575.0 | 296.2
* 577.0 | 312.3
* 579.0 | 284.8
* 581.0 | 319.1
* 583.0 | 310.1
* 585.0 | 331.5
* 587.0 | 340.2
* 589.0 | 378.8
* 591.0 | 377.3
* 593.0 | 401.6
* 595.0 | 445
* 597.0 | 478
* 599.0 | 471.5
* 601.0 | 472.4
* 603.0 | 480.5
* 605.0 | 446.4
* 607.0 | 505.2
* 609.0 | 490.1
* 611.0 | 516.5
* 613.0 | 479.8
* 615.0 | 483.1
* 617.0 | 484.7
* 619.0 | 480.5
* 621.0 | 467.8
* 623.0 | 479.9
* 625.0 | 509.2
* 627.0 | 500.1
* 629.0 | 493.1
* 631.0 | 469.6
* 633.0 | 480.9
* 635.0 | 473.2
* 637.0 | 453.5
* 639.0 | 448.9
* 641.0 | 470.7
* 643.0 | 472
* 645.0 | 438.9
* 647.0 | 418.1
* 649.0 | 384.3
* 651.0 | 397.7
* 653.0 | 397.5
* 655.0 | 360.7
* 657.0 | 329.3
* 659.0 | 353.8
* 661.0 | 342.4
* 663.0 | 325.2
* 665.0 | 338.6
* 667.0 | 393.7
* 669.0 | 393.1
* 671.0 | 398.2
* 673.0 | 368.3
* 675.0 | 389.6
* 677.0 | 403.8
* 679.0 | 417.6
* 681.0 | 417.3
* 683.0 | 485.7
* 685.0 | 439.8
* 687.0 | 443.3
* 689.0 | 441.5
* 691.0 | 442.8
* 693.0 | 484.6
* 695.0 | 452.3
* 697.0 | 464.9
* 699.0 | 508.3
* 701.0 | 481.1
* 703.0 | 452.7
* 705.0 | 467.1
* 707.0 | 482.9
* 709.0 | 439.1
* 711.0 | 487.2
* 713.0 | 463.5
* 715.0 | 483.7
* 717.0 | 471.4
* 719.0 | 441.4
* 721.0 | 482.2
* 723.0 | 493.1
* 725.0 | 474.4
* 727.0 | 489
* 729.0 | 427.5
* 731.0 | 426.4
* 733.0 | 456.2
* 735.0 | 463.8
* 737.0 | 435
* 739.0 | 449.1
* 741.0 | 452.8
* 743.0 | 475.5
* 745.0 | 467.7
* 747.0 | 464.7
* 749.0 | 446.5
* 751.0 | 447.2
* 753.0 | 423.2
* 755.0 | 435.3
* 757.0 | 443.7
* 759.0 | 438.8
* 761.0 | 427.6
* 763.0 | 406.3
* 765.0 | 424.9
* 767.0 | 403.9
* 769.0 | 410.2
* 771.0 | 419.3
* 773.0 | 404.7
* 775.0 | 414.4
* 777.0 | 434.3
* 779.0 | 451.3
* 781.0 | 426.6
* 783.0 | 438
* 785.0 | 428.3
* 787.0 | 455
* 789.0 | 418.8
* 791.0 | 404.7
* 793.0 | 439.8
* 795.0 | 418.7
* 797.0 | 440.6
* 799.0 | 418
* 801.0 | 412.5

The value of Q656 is 6.85 km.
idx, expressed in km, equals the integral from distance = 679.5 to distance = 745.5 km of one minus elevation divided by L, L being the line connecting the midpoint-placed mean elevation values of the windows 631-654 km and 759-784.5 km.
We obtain -4.7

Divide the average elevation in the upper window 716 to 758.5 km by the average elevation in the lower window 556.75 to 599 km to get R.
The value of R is 1.32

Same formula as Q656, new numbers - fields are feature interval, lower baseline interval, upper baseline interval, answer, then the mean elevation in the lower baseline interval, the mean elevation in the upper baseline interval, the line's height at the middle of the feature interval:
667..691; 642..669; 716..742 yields -0.7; 381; 459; 406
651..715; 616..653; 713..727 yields 6.4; 461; 475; 469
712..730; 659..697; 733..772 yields -1.8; 410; 439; 427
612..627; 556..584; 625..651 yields -2.3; 317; 458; 420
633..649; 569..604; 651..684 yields -3.1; 366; 383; 377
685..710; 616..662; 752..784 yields -1.7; 439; 425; 433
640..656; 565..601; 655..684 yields -1.9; 351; 382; 374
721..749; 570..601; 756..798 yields -3.3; 357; 426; 411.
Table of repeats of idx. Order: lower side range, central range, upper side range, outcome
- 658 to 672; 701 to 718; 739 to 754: -2.3 km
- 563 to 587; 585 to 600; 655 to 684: -4.0 km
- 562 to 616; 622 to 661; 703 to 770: -2.5 km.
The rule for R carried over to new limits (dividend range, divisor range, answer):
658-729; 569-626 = 1.06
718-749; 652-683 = 1.21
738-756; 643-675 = 1.19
